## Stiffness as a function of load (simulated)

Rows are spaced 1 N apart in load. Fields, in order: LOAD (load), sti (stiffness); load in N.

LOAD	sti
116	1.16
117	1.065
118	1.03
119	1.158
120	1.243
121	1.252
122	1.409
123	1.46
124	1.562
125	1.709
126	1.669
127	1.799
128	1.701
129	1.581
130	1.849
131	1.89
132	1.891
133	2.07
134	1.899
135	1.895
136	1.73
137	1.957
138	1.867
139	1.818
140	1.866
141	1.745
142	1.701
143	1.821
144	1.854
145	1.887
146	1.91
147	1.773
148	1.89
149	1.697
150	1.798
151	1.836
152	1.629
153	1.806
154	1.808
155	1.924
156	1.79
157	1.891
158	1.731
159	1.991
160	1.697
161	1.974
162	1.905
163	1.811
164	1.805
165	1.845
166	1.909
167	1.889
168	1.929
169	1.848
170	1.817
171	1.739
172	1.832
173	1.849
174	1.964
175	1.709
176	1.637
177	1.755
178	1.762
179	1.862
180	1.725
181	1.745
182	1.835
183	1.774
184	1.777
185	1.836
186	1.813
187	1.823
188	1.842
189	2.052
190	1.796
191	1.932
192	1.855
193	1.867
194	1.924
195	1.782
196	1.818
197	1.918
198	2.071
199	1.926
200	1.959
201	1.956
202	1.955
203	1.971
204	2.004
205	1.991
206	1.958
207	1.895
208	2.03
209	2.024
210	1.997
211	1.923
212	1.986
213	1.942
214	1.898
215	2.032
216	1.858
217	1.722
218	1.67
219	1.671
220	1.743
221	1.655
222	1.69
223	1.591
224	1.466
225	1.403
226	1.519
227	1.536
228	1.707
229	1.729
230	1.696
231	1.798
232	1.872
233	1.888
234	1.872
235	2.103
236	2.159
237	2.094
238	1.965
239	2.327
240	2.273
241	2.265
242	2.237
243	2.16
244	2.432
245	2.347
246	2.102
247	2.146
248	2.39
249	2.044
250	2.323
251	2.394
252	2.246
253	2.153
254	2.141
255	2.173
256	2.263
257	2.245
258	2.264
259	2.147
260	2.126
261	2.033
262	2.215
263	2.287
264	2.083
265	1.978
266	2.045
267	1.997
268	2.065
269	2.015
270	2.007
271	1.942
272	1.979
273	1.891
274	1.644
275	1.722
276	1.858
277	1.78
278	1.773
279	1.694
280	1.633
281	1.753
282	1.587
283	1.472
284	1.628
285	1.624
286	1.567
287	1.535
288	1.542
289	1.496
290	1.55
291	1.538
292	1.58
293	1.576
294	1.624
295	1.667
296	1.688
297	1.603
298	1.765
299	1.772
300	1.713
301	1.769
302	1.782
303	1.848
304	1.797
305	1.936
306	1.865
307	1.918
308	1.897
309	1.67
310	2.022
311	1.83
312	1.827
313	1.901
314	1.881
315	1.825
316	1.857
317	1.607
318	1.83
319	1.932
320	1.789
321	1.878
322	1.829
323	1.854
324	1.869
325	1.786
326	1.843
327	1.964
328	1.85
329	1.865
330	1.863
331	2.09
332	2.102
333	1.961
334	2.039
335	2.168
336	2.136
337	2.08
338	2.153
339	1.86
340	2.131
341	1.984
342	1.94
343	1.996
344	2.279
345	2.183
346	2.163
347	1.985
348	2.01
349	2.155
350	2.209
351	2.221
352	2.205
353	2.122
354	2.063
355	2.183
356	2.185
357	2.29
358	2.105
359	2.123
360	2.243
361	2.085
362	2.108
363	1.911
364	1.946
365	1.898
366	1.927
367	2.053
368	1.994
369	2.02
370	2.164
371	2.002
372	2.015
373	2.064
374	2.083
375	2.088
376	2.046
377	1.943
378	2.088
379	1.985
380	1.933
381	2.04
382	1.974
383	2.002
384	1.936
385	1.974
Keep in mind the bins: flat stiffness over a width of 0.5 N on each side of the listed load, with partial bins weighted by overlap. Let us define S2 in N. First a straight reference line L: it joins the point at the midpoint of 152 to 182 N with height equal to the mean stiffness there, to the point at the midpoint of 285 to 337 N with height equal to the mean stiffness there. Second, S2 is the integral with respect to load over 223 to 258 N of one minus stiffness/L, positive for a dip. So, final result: -4.3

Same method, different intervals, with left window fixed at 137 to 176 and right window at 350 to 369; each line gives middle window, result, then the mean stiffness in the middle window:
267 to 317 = 6.27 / 1.75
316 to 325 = 0.97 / 1.82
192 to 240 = 0.99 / 1.87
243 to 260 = -2.43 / 2.23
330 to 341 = 0.02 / 2.06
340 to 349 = -0.01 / 2.08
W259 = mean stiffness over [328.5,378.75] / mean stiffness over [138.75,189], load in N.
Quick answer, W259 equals 1.14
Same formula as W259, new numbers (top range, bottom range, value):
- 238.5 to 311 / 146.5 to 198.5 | 1.05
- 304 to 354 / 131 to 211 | 1.06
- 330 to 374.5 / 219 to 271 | 1.03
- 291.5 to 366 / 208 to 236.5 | 1.08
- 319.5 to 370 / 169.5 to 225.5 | 1.11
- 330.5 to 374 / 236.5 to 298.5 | 1.07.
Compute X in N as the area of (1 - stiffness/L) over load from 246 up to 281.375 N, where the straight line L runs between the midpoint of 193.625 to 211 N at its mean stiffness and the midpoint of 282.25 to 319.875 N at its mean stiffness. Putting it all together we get -4.5 N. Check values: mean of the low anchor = 1.95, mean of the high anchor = 1.73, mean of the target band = 2.04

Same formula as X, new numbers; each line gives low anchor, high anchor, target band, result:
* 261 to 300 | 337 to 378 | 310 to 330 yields 0.83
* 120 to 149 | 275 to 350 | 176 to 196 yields -0.50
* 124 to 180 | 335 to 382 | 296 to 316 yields 1.89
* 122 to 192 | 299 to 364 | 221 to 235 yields 1.41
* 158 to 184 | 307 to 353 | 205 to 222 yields -0.12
